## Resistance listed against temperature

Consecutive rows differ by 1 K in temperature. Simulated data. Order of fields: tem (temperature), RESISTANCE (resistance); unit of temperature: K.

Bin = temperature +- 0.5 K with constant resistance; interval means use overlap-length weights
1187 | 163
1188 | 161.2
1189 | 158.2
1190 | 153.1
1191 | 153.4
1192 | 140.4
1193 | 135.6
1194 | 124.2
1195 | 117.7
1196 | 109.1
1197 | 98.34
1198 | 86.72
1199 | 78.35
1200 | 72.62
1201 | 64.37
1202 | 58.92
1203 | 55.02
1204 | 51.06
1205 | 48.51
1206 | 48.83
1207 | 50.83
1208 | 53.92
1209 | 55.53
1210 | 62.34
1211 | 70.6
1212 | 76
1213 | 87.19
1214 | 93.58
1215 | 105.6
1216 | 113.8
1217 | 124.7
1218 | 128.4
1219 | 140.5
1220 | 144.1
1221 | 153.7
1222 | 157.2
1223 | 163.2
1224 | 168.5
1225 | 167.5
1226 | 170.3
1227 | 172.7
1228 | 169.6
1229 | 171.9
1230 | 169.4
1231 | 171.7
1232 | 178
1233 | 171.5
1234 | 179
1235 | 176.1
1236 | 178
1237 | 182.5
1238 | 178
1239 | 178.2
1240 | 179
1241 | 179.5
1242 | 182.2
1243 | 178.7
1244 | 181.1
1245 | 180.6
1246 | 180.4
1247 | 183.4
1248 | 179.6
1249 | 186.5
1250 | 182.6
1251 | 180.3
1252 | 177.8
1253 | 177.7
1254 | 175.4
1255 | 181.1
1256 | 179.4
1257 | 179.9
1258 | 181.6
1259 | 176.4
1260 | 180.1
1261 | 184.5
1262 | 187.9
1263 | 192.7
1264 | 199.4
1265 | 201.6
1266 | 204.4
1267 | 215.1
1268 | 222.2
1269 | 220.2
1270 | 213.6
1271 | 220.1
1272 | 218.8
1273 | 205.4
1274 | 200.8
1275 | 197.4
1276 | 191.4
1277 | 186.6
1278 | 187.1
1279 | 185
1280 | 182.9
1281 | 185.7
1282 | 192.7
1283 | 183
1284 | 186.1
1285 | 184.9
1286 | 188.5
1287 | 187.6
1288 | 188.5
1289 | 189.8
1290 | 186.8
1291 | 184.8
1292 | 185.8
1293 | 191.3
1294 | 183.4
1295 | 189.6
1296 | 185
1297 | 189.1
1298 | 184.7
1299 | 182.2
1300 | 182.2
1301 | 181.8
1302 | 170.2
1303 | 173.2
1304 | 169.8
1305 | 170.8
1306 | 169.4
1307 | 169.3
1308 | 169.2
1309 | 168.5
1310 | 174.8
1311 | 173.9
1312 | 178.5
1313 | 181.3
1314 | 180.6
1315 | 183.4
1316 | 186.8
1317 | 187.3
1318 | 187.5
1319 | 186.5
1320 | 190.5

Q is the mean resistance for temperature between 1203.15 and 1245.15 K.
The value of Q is 137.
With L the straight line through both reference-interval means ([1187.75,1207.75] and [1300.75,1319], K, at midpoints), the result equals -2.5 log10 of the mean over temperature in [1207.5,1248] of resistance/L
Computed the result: -0.24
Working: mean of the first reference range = 97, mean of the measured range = 149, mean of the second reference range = 177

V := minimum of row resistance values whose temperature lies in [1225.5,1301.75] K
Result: 169.4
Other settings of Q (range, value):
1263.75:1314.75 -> 188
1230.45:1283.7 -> 188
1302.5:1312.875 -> 172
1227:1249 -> 178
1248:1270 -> 190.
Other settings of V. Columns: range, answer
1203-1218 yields 48.51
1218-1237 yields 128.4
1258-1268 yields 176.4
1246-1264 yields 175.4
